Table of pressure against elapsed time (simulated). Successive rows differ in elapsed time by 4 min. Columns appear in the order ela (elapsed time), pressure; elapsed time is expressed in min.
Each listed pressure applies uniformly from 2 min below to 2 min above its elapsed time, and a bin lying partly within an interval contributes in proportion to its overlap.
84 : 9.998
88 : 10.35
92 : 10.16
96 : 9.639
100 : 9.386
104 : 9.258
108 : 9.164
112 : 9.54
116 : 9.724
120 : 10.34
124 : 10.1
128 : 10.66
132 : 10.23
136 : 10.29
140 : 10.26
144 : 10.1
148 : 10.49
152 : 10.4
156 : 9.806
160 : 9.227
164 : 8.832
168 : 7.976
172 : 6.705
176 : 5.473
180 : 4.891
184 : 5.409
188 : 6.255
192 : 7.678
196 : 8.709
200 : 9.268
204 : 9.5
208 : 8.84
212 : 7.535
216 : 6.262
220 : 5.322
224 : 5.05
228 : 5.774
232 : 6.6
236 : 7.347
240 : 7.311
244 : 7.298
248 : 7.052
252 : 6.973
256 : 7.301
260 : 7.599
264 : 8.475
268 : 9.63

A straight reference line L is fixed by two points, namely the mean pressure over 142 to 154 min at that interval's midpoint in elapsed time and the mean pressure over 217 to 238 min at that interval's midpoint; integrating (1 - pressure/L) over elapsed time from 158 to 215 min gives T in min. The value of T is 3.8 min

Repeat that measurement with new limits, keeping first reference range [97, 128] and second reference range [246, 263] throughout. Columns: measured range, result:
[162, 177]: 2.4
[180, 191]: 3.4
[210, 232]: 5.1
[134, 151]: -2.0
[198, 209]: -1.4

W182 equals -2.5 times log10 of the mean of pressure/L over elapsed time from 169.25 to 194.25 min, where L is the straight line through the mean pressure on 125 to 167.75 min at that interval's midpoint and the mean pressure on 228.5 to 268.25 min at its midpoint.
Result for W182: 0.42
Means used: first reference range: 9.95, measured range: 6.15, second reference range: 7.4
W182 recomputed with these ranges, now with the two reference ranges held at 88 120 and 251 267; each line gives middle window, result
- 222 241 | 0.258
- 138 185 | 0.078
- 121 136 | -0.108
